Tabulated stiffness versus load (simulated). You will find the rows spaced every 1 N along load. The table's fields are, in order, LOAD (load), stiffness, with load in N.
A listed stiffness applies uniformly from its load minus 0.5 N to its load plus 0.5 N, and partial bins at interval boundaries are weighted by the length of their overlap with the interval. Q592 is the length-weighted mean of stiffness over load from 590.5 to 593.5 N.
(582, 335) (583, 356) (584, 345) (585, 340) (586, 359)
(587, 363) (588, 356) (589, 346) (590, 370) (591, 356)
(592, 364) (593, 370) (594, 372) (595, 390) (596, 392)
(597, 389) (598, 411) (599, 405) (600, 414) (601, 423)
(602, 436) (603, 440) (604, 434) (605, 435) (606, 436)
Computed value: 363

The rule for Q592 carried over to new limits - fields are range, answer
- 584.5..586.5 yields 350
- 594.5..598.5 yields 396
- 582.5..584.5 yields 350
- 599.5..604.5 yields 429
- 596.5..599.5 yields 402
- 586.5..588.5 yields 360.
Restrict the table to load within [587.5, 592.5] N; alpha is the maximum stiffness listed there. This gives 370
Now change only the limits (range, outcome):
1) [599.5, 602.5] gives 436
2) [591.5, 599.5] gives 411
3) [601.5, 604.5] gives 440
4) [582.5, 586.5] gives 359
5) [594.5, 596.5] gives 392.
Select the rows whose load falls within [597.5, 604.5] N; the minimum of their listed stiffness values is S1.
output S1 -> 405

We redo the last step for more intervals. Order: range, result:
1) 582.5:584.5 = 345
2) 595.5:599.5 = 389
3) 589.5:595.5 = 356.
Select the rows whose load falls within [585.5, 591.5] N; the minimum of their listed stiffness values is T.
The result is 346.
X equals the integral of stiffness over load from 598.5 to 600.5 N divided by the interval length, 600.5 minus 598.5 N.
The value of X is 410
